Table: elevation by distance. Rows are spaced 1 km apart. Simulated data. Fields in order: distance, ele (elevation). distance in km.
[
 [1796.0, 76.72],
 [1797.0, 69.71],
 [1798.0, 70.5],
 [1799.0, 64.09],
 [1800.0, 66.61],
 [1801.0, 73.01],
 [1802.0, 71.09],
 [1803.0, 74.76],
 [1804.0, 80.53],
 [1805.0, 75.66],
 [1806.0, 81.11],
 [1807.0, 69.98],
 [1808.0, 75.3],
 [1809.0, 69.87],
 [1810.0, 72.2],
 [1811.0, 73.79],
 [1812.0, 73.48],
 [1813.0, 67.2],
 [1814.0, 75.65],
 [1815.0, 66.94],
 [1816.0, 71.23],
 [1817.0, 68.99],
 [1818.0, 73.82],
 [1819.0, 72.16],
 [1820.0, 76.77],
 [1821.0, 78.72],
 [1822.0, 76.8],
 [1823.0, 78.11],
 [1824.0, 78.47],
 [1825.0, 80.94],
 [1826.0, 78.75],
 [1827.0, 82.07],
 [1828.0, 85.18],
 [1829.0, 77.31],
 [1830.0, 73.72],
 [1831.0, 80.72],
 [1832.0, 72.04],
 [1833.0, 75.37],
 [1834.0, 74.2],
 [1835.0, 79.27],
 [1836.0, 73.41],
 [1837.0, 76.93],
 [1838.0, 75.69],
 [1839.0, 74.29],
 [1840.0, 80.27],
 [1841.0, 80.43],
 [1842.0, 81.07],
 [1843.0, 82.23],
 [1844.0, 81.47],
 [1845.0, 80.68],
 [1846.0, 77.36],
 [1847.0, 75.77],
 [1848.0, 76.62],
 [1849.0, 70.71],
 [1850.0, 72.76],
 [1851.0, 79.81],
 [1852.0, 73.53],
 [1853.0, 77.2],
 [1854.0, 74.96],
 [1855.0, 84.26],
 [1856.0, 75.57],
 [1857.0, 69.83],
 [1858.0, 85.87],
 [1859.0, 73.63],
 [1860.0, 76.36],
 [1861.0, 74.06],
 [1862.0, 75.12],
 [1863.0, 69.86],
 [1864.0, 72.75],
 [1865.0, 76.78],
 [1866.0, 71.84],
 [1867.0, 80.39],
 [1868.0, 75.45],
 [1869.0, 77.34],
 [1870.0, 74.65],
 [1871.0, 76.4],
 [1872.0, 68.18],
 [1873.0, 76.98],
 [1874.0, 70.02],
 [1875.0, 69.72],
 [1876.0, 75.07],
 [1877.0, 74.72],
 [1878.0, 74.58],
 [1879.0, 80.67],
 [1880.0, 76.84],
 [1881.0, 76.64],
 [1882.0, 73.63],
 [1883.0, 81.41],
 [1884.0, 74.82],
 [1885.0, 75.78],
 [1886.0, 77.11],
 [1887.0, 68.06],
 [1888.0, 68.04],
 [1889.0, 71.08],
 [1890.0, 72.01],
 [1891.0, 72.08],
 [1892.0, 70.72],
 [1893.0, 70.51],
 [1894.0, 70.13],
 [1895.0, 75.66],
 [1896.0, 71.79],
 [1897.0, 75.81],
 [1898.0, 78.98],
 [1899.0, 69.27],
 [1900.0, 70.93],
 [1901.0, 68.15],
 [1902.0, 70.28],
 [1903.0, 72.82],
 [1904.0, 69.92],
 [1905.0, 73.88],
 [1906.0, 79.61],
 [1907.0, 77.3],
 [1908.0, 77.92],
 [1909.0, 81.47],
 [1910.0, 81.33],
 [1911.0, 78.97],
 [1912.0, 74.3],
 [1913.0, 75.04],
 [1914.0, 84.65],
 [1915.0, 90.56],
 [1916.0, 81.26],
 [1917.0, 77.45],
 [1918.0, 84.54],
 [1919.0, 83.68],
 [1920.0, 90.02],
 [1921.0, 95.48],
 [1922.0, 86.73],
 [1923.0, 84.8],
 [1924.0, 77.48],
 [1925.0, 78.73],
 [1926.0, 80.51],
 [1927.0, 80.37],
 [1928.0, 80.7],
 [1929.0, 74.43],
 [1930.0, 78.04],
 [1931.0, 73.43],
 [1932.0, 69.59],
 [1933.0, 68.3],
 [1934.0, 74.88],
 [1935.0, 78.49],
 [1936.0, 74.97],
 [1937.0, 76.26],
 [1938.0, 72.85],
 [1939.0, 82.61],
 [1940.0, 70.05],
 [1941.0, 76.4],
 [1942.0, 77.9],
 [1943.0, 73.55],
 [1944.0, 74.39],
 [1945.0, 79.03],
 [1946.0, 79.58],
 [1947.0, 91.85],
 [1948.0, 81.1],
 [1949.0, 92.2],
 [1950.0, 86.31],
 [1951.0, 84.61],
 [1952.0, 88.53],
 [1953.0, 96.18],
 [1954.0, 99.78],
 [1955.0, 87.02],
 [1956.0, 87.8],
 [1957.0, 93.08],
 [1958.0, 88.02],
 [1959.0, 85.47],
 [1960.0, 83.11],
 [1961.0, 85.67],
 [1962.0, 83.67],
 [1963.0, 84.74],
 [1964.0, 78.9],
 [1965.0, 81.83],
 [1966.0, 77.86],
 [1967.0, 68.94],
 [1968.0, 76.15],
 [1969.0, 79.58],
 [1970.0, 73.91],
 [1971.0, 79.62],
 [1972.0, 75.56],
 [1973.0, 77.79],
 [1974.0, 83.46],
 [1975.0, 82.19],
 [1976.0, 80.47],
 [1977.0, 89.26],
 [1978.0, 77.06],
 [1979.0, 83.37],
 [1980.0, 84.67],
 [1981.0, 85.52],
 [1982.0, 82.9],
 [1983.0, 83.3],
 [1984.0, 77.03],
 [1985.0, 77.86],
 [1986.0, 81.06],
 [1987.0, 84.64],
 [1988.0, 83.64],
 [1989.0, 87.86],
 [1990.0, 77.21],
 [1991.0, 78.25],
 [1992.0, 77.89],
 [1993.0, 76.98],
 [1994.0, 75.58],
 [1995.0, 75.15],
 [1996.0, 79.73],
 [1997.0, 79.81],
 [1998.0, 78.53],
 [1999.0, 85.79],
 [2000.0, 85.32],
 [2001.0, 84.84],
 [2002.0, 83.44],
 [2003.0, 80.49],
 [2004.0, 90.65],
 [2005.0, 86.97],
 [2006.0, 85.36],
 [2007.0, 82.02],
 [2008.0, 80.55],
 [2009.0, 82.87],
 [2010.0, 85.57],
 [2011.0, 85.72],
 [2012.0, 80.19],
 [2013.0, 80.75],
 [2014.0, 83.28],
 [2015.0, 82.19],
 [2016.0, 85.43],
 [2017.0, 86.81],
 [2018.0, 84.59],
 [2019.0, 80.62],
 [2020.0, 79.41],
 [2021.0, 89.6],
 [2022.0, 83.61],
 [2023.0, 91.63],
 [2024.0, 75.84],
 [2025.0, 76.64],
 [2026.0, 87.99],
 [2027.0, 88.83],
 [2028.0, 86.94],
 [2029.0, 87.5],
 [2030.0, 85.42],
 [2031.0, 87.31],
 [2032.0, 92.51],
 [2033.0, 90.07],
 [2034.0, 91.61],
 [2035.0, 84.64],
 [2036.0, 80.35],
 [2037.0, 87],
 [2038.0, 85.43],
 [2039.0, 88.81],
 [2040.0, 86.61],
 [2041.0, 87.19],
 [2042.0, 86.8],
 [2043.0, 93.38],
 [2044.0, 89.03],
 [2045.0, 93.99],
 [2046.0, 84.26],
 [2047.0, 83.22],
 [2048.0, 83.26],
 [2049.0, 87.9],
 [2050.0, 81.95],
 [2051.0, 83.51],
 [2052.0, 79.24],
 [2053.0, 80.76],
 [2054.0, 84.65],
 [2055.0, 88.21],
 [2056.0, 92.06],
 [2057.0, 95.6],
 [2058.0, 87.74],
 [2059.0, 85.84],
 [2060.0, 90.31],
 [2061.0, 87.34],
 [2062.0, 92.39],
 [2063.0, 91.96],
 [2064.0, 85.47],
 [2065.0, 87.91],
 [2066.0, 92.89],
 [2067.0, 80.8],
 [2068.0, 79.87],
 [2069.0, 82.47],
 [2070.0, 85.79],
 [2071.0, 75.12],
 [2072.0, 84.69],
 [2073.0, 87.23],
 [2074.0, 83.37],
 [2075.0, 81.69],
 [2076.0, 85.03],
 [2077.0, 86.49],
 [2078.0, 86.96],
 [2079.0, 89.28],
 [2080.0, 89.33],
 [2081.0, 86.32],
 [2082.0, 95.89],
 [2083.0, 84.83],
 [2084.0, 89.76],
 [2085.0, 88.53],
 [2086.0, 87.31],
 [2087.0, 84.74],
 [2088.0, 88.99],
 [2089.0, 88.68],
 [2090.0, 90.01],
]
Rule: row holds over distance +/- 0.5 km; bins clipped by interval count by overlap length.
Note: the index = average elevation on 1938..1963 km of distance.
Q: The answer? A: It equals 84.3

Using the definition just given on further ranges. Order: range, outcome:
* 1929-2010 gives 81.3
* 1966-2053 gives 83.2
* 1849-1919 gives 75.4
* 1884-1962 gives 79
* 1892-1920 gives 76.7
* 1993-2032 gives 83.5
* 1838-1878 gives 76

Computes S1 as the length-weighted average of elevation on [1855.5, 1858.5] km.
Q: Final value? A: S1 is 77.1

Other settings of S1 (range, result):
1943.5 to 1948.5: 81.2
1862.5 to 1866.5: 72.8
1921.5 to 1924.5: 83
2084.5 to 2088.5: 87.4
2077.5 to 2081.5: 88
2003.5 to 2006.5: 87.7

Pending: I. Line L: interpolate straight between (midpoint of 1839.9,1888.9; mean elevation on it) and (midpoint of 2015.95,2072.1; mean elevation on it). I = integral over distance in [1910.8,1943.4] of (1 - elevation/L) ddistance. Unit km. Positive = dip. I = 0.2 km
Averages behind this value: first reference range 75.8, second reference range 86.2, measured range 79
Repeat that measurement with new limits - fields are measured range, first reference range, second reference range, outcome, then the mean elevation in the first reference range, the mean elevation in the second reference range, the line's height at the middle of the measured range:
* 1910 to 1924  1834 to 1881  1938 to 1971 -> -0.57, 76.1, 82.6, 80.1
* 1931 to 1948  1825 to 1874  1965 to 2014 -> 0.68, 76.6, 81.1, 79.5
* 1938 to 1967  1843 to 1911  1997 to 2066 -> -1.18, 74.9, 85.8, 80.2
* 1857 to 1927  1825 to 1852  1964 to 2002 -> 2.03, 77.6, 80.3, 78.6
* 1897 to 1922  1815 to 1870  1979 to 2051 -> 0.23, 76.5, 84.1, 79.5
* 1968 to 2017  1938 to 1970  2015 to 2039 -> 1.52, 82.8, 85.6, 84.3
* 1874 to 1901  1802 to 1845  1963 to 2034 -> 1.68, 76.1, 82.4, 78.4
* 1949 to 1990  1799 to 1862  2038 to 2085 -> -0.45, 75.8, 86.7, 82.4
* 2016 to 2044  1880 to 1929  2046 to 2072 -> -0.68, 77.1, 85.8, 84.2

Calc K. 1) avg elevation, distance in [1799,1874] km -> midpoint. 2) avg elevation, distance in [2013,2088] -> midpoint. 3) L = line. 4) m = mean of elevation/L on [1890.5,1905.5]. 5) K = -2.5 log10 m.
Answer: 0.095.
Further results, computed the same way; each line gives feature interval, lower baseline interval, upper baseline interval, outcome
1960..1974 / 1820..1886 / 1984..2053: 0.04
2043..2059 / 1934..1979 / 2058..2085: -0.01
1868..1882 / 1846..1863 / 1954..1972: 0.03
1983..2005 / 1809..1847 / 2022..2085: 0.03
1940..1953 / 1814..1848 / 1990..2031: -0.02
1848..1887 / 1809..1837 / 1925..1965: 0.03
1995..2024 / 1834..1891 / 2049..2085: 0.00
